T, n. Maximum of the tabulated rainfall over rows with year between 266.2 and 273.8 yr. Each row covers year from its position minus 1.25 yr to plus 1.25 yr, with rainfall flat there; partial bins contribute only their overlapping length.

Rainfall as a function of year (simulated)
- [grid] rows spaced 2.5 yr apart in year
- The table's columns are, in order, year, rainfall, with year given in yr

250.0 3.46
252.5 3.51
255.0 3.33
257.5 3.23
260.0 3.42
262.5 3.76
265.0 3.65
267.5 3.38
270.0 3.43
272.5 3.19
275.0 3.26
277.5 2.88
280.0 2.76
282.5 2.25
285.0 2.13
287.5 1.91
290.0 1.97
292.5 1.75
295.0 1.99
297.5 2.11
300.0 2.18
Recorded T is 3.43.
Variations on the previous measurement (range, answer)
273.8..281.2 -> 3.26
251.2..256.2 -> 3.51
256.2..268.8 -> 3.76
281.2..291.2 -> 2.25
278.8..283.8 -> 2.76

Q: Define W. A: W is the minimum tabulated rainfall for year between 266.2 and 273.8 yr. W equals 3.19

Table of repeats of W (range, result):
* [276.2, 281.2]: 2.76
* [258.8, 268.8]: 3.38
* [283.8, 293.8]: 1.75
